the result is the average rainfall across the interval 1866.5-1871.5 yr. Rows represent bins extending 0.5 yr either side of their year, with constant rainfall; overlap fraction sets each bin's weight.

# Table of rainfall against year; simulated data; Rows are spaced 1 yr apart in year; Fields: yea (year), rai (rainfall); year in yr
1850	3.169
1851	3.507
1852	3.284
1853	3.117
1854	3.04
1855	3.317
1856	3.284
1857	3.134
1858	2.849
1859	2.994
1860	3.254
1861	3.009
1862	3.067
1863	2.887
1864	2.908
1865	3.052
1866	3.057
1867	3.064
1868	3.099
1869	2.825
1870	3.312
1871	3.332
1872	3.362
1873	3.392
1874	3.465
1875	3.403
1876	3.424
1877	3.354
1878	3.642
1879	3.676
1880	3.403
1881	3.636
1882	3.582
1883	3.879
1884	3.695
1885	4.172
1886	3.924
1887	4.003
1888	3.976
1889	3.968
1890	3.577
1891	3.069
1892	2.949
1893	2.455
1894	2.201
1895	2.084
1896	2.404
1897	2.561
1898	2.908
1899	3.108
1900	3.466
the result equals 3.13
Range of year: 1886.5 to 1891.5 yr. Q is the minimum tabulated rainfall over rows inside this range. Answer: 3.069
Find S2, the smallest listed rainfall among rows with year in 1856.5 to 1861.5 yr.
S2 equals 2.849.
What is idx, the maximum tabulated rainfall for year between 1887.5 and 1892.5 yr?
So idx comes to 3.976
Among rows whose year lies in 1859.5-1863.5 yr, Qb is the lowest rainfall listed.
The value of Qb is 2.887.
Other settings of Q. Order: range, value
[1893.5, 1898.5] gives 2.084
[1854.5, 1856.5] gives 3.284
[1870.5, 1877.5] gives 3.332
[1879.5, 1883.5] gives 3.403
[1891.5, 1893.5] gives 2.455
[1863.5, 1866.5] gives 2.908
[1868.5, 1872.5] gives 2.825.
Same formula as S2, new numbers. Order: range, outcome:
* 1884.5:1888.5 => 3.924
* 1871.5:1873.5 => 3.362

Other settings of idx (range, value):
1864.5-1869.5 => 3.099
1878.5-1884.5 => 3.879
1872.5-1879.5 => 3.676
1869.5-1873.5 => 3.392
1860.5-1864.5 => 3.067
